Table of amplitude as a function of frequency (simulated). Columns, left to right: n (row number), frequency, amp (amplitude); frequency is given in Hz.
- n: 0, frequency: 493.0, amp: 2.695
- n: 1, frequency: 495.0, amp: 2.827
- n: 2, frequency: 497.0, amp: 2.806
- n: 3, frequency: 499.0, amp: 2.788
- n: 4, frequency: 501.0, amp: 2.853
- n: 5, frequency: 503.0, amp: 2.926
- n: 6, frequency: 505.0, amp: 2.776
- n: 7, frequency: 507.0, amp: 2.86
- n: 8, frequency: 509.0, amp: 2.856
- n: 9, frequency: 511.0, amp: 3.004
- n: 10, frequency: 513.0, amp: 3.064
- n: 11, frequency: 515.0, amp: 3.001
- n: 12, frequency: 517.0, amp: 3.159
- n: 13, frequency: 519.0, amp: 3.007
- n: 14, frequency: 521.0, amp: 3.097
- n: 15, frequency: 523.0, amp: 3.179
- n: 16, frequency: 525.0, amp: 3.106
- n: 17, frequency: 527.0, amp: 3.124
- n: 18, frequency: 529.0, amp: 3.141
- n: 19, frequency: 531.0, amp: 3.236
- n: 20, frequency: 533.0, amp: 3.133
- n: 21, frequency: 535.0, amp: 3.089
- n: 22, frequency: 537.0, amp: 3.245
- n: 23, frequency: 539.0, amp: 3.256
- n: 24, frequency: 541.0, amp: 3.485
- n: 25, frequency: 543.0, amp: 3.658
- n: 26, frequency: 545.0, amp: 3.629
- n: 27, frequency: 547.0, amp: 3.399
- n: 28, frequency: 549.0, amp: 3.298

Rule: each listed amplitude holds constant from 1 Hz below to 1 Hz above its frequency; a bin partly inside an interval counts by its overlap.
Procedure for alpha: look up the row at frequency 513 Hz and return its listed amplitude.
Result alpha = 3.064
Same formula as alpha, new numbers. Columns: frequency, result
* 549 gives 3.298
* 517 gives 3.159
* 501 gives 2.853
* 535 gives 3.089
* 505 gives 2.776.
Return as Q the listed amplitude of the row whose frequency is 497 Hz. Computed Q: 2.806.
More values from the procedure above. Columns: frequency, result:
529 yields 3.141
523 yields 3.179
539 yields 3.256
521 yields 3.097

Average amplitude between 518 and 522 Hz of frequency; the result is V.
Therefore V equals 3.05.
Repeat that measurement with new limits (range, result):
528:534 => 3.17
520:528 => 3.13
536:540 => 3.25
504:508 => 2.82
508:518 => 3.02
